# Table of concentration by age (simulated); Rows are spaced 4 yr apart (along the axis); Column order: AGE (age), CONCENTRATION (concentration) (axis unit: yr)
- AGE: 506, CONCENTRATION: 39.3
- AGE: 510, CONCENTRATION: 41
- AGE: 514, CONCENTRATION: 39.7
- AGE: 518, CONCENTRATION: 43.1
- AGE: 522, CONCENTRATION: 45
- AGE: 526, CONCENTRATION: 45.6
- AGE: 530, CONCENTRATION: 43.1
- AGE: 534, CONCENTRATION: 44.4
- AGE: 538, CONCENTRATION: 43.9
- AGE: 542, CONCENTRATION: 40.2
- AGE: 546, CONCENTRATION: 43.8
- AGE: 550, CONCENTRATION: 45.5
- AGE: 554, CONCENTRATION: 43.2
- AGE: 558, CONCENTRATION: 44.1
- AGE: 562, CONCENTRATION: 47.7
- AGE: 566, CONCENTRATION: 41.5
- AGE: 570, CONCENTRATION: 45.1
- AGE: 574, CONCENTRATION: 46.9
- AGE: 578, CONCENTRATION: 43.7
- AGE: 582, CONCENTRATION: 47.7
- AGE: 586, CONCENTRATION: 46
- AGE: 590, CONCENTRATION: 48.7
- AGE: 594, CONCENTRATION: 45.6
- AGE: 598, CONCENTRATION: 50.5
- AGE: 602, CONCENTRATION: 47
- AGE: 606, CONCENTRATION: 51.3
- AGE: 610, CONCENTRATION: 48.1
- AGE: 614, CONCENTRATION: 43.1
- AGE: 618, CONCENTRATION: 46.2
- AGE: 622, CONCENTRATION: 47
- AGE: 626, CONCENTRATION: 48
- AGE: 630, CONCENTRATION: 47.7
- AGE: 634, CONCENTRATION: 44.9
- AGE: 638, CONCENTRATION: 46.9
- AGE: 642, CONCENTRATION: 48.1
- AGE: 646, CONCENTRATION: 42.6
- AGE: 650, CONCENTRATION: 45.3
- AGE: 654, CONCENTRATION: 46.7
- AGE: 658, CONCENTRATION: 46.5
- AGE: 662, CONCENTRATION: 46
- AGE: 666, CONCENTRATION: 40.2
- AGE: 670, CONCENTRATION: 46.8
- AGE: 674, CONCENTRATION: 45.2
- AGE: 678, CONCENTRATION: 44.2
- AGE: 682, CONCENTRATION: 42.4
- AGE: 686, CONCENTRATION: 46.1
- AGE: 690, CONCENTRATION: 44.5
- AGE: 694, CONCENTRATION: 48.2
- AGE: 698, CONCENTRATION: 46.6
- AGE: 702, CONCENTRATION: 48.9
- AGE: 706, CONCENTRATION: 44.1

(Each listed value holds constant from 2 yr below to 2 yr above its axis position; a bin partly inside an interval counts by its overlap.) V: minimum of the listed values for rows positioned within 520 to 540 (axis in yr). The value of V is 43.1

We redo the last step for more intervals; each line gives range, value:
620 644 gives 44.9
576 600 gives 43.7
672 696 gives 42.4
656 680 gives 40.2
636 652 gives 42.6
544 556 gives 43.2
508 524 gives 39.7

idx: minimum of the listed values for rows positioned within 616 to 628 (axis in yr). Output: 46.2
